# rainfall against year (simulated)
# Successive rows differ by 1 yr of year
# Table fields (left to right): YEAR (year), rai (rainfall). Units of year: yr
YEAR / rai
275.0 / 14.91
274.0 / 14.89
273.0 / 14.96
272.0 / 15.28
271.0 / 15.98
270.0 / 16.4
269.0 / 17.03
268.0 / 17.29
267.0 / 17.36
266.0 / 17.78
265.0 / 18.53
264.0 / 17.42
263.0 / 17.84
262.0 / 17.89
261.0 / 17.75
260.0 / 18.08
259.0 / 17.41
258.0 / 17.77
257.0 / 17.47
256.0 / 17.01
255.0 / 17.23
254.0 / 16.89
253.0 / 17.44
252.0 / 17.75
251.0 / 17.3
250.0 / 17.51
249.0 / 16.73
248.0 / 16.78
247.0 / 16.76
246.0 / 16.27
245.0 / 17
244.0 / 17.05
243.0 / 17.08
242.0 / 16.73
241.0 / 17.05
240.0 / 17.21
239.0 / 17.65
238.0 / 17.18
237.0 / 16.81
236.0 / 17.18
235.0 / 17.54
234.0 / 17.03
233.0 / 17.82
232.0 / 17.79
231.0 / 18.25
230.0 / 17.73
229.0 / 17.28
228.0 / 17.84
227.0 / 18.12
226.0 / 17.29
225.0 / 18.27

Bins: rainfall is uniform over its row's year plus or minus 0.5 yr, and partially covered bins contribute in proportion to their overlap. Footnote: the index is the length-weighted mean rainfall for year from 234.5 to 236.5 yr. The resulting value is 17.4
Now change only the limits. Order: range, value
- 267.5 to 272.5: 16.4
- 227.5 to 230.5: 17.6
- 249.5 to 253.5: 17.5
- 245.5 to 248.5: 16.6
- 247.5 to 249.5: 16.8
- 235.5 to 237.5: 17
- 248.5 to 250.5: 17.1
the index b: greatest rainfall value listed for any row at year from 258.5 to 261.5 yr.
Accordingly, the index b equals 18.08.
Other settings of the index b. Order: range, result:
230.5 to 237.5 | 18.25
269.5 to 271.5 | 16.4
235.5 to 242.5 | 17.65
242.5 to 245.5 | 17.08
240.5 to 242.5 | 17.05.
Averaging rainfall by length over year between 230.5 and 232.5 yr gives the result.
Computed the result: 18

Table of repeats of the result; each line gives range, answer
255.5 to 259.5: 17.4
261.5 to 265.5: 17.9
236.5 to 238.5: 17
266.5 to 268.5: 17.3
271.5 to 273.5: 15.1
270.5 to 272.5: 15.6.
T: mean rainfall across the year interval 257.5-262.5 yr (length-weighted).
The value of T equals 17.8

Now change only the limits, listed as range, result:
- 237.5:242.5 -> 17.2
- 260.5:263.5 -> 17.8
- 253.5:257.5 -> 17.1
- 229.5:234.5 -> 17.7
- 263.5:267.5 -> 17.8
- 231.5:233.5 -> 17.8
